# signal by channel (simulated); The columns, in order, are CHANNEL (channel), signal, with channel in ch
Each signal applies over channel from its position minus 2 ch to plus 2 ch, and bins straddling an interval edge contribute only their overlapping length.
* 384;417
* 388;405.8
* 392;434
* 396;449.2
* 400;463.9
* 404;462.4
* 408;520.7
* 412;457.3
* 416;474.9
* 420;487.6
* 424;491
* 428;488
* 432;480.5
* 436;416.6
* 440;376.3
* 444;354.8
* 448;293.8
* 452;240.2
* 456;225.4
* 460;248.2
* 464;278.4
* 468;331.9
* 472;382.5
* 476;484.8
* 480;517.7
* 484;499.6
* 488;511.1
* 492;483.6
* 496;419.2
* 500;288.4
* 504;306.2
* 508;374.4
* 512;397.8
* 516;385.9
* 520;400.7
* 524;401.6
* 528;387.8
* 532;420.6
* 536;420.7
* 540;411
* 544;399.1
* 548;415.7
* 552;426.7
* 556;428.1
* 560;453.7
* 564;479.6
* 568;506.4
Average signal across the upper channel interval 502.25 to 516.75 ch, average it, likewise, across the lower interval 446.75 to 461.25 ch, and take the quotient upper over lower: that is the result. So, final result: 1.5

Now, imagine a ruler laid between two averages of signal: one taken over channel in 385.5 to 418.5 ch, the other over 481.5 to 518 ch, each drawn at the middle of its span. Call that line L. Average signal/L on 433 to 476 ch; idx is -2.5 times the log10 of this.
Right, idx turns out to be 0.30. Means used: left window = 458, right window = 409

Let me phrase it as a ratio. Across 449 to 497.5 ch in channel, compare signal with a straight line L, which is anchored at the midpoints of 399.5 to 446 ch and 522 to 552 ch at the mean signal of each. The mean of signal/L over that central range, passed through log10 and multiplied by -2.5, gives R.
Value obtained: 0.14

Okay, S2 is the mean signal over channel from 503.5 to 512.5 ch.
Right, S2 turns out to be 362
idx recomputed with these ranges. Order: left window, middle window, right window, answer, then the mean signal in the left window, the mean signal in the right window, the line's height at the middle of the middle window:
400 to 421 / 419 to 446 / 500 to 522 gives 0.035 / 479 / 365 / 454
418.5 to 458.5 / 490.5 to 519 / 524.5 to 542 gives 0.064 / 382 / 409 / 401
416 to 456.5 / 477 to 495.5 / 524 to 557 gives -0.222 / 396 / 413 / 404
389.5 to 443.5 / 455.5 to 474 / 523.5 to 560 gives 0.423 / 458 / 415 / 442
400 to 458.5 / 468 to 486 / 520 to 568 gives -0.095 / 412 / 425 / 418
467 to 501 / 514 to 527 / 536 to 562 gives 0.094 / 443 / 422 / 431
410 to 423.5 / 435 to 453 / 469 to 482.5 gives 0.350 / 475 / 453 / 465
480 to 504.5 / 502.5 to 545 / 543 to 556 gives 0.085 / 433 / 417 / 424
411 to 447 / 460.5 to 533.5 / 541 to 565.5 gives 0.094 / 443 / 432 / 437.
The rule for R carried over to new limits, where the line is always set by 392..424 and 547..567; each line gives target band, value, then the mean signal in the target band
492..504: 0.23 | 368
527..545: 0.10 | 409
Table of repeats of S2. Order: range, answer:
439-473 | 299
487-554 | 401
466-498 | 454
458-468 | 277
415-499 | 402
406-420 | 485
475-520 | 422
